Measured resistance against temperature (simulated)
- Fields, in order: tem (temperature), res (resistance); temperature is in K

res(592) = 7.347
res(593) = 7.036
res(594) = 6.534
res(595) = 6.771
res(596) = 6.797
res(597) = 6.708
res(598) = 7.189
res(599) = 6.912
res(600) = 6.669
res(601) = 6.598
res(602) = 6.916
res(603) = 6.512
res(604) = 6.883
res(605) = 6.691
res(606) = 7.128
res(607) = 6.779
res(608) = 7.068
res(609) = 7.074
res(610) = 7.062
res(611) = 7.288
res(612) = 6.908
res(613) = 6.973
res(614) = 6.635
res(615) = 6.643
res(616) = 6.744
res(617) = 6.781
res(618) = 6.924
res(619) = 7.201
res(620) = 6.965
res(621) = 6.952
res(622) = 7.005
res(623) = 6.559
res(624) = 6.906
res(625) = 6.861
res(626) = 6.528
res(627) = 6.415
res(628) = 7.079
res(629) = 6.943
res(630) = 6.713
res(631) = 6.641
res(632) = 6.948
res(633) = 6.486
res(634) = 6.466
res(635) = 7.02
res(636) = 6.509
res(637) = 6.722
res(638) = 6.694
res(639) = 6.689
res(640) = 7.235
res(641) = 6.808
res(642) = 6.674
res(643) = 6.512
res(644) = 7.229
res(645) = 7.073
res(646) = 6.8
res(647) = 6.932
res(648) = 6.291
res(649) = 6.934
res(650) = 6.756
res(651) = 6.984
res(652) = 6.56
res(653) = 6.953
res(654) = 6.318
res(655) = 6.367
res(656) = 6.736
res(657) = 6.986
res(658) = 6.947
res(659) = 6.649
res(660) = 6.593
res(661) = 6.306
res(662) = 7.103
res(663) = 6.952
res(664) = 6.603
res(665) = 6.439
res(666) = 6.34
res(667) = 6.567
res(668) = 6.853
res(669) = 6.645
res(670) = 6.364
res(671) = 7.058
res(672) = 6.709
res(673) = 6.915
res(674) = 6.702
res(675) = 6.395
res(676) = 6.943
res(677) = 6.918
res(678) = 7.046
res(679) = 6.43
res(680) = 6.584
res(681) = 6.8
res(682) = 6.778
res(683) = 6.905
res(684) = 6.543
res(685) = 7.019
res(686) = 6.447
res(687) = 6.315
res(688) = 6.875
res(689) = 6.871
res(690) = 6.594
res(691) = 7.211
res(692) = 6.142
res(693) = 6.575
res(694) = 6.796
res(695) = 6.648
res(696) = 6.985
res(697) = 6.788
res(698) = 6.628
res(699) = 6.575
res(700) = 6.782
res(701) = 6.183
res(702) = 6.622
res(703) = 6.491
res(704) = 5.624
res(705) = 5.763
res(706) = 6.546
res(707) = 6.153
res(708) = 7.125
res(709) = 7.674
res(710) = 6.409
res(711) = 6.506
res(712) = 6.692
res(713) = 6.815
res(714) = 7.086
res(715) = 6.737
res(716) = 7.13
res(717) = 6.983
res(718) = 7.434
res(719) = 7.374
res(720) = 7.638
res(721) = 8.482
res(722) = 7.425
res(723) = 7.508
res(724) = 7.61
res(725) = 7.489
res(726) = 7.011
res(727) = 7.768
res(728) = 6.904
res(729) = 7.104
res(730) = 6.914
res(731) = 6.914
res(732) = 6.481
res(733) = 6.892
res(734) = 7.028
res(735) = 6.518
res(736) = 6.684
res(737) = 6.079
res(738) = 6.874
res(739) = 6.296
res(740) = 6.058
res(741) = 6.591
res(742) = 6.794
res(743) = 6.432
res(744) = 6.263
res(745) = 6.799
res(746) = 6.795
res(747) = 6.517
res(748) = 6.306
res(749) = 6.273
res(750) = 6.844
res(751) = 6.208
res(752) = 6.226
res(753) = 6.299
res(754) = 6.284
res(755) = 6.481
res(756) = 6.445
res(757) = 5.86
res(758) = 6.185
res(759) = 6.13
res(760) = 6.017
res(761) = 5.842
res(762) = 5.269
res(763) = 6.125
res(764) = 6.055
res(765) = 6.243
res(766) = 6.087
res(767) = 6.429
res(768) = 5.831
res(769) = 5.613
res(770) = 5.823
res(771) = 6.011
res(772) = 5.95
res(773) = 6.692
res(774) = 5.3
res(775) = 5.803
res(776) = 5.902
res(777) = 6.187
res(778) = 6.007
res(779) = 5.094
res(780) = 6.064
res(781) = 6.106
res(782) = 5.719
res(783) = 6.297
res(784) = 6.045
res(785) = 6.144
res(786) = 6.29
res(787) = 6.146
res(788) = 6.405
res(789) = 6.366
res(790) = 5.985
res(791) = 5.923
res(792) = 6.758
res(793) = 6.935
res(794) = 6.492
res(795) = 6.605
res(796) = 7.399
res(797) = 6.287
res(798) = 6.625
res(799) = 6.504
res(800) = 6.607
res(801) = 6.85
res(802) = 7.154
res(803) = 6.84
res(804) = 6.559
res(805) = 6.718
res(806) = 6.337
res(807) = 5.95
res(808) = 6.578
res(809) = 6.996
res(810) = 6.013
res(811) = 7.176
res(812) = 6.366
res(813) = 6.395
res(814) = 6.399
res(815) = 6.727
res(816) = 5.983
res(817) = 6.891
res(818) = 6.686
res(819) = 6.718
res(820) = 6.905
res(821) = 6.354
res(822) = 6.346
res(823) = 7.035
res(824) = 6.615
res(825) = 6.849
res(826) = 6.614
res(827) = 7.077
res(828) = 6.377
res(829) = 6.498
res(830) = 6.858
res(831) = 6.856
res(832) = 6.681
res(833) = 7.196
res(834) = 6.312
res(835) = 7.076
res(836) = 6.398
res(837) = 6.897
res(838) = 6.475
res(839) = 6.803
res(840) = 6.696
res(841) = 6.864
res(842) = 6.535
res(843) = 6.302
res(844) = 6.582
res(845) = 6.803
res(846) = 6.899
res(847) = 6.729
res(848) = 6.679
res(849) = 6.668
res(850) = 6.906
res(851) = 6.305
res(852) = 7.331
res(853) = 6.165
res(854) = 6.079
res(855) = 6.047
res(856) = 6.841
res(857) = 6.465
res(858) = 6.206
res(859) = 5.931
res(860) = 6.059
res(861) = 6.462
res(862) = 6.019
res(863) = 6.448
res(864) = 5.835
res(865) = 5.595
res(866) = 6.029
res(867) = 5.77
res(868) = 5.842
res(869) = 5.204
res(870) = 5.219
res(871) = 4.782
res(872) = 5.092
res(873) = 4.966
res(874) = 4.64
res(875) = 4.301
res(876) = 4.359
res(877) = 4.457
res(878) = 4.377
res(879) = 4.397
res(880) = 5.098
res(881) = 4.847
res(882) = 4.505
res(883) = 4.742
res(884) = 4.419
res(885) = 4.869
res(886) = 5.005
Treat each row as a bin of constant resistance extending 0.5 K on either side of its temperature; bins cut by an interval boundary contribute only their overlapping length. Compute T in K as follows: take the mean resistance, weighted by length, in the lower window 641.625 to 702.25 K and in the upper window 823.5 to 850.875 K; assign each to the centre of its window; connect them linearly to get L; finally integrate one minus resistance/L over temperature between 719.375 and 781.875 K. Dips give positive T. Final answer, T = 2.4 K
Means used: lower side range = 6.71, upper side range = 6.71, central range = 6.45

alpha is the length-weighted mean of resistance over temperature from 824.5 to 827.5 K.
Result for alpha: 6.85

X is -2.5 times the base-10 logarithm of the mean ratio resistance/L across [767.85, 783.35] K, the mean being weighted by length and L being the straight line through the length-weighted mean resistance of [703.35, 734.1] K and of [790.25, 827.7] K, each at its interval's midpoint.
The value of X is 0.15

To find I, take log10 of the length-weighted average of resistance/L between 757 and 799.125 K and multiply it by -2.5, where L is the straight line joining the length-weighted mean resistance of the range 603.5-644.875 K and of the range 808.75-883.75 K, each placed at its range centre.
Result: 0.04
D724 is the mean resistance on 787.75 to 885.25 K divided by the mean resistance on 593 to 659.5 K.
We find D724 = 0.91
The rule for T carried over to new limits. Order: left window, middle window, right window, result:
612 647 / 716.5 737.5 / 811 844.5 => -1.3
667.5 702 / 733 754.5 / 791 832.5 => 0.6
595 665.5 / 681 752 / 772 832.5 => -1.6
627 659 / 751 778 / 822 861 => 2.6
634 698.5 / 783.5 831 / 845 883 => -4.4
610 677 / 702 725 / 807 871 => -1.1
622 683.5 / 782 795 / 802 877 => 0.3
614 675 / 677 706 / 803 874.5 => 0.2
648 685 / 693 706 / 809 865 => 0.4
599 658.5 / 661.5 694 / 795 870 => 0.2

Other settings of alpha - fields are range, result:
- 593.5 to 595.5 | 6.65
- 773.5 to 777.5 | 5.8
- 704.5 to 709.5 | 6.65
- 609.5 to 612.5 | 7.09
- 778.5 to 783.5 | 5.86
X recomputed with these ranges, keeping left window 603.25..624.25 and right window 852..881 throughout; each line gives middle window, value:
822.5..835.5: -0.18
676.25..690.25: -0.03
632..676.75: -0.01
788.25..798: -0.10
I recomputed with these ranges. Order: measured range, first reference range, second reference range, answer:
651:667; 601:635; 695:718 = 0.02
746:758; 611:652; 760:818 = 0.01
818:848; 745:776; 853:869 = -0.10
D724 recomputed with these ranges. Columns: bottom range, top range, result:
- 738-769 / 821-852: 1.07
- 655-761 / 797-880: 0.94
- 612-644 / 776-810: 0.94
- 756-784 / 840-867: 1.08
